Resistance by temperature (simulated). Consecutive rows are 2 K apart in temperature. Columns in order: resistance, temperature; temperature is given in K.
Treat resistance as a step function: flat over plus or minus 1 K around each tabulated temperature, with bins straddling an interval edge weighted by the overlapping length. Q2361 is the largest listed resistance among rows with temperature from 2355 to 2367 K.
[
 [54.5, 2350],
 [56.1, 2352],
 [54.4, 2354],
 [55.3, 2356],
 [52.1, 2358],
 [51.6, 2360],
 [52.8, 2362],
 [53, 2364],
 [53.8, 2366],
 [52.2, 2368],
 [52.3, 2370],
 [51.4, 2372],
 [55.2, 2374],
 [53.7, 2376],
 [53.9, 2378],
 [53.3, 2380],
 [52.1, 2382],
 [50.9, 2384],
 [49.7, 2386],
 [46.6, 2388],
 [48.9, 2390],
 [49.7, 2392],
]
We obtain 55.3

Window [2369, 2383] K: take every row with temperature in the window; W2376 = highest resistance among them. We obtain 55.2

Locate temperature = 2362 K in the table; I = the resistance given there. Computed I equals 52.8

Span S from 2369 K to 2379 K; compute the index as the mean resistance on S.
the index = 53.3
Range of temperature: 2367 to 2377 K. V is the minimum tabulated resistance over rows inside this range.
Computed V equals 51.4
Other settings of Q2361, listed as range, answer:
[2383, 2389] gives 50.9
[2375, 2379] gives 53.9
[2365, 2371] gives 53.8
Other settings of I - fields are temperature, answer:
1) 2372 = 51.4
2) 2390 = 48.9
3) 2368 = 52.2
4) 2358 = 52.1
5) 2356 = 55.3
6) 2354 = 54.4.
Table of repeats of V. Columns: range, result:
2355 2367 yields 51.6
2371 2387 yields 49.7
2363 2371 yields 52.2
